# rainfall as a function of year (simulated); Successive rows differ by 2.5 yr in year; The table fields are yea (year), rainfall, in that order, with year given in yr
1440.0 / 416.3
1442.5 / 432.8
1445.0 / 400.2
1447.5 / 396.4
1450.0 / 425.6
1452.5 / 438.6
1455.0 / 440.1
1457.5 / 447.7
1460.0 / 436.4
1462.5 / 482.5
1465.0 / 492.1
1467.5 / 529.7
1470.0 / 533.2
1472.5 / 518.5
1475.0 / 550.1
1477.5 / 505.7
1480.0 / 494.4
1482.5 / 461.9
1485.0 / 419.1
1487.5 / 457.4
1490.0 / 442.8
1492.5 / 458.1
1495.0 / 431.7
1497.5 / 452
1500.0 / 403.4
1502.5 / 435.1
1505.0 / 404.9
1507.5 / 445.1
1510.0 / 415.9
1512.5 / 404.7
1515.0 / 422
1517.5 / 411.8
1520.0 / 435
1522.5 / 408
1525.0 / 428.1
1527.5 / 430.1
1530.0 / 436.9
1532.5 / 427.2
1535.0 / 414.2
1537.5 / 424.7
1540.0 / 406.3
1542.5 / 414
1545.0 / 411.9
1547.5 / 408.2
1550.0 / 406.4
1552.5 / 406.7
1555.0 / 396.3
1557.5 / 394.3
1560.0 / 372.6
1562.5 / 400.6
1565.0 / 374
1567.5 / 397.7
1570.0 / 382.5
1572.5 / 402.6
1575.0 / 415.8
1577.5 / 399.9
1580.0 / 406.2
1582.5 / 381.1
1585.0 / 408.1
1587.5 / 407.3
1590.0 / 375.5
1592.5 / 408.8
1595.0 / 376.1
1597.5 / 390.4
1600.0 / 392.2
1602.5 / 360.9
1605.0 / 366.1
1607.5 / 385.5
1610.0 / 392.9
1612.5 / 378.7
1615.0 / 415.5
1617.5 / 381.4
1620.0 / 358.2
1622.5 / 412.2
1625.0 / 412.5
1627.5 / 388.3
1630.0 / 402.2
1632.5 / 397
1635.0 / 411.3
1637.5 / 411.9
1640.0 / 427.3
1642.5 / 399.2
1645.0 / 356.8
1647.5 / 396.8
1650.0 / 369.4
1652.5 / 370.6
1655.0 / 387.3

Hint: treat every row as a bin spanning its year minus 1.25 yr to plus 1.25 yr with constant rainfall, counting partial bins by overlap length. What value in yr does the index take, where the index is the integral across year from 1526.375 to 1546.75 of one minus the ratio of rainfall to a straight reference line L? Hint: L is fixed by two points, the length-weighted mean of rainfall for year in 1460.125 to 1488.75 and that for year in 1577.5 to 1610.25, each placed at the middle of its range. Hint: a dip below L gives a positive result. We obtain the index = 0.9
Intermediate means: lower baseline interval 493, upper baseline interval 389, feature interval 420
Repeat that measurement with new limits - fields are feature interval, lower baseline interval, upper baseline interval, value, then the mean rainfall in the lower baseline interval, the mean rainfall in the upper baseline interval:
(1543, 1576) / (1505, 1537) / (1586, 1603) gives 0.57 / 423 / 389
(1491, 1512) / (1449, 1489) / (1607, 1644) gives 1.41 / 477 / 398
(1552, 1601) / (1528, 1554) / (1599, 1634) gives 1.08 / 416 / 389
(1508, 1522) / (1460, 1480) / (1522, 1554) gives 0.92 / 510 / 417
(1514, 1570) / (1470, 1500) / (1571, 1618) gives 2.68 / 472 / 392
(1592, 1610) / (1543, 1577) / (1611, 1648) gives 0.67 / 398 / 397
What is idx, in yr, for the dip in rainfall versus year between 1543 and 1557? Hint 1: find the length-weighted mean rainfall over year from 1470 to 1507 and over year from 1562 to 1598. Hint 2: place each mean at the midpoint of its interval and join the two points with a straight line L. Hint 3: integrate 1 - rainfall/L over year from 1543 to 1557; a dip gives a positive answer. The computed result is 0.4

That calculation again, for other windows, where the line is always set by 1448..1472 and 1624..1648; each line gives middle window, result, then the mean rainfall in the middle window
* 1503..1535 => 1.7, 422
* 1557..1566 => 0.9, 385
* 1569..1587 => 1.0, 400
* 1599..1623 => 1.6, 383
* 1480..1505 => 0.8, 441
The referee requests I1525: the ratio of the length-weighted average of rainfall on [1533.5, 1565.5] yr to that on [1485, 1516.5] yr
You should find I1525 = 0.9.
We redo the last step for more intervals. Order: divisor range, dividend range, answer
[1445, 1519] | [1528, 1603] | 0.89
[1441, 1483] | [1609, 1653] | 0.84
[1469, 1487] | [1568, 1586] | 0.81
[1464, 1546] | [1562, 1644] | 0.88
